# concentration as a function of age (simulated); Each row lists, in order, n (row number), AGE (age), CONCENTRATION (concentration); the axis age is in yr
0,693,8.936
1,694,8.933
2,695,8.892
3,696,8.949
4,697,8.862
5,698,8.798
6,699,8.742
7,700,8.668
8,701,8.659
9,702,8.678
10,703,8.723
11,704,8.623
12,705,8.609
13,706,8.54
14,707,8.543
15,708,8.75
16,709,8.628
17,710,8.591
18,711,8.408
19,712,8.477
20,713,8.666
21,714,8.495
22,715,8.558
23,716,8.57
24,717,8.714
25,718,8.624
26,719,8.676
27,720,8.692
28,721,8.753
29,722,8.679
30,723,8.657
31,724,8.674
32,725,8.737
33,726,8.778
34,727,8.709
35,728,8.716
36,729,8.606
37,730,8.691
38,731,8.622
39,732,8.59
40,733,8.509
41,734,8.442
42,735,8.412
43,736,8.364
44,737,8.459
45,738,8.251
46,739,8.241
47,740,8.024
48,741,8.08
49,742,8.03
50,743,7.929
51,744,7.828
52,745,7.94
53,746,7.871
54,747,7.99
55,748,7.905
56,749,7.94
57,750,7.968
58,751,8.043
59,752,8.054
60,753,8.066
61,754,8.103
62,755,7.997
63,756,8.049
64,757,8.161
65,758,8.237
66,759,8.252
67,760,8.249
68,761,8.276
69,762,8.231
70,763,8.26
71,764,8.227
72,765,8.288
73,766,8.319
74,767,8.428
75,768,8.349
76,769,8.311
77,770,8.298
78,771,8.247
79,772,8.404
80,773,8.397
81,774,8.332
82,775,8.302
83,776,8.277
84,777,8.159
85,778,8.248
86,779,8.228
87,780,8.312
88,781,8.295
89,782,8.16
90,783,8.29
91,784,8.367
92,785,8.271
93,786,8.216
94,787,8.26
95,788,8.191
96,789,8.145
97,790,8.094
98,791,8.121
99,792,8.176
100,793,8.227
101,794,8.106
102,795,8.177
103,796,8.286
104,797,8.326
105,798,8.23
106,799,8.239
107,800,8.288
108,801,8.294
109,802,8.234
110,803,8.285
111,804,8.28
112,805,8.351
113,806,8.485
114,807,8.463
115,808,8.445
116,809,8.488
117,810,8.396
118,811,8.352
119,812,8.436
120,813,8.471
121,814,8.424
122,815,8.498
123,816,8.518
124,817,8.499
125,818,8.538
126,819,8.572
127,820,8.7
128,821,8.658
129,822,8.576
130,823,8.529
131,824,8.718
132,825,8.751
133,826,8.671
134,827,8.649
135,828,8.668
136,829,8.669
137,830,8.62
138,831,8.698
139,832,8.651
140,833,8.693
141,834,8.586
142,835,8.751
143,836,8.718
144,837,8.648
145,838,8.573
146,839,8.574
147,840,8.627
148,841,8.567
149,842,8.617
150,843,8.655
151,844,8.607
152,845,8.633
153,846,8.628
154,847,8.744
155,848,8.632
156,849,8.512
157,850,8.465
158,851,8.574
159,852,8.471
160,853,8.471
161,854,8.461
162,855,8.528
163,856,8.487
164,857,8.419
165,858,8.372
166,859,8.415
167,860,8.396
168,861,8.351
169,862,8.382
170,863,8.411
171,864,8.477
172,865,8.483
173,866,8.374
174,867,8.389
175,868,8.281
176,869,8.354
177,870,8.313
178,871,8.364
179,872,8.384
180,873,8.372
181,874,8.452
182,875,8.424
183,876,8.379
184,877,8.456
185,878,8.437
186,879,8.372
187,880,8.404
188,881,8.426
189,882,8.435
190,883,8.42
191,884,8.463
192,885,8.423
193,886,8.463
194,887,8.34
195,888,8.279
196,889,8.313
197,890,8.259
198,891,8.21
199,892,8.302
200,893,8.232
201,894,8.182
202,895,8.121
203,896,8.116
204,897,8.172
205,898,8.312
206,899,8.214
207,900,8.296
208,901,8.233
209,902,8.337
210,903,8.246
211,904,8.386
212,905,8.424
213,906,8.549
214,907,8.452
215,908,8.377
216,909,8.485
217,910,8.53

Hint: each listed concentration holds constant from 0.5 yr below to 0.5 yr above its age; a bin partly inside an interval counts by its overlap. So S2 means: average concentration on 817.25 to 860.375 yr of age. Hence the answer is 8.59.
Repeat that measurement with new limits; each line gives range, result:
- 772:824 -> 8.34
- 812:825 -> 8.56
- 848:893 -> 8.4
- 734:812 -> 8.22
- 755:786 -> 8.27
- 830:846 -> 8.64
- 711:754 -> 8.38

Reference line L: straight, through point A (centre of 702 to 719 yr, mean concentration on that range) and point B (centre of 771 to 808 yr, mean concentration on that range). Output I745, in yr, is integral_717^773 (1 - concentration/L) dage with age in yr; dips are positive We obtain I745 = 0.9 yr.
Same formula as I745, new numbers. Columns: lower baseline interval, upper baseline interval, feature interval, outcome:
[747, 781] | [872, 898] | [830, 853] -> -0.9 yr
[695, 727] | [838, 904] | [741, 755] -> 1.0 yr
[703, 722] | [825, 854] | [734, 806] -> 3.4 yr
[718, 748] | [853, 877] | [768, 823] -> 0.5 yr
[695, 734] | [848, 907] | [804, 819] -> 0.1 yr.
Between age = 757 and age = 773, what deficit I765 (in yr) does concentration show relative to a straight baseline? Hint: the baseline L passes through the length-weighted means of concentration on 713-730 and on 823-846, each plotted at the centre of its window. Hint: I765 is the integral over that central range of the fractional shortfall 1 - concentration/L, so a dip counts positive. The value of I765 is 0.7 yr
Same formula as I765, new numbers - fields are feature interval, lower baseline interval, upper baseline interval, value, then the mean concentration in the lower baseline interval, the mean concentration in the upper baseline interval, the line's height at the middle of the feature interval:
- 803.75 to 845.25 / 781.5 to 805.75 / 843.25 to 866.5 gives -1.0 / 8.24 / 8.49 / 8.37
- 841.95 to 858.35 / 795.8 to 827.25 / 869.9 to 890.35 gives -0.2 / 8.46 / 8.39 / 8.42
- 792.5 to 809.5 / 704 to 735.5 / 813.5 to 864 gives 0.6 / 8.62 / 8.57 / 8.59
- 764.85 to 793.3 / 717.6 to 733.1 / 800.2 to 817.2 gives 0.8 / 8.67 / 8.4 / 8.5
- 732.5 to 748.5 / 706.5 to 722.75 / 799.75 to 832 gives 0.8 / 8.61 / 8.51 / 8.59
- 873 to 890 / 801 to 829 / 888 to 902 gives -0.2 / 8.5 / 8.23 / 8.28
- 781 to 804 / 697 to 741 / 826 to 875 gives 0.9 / 8.59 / 8.52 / 8.55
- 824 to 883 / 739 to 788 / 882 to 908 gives -1.8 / 8.18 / 8.31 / 8.27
